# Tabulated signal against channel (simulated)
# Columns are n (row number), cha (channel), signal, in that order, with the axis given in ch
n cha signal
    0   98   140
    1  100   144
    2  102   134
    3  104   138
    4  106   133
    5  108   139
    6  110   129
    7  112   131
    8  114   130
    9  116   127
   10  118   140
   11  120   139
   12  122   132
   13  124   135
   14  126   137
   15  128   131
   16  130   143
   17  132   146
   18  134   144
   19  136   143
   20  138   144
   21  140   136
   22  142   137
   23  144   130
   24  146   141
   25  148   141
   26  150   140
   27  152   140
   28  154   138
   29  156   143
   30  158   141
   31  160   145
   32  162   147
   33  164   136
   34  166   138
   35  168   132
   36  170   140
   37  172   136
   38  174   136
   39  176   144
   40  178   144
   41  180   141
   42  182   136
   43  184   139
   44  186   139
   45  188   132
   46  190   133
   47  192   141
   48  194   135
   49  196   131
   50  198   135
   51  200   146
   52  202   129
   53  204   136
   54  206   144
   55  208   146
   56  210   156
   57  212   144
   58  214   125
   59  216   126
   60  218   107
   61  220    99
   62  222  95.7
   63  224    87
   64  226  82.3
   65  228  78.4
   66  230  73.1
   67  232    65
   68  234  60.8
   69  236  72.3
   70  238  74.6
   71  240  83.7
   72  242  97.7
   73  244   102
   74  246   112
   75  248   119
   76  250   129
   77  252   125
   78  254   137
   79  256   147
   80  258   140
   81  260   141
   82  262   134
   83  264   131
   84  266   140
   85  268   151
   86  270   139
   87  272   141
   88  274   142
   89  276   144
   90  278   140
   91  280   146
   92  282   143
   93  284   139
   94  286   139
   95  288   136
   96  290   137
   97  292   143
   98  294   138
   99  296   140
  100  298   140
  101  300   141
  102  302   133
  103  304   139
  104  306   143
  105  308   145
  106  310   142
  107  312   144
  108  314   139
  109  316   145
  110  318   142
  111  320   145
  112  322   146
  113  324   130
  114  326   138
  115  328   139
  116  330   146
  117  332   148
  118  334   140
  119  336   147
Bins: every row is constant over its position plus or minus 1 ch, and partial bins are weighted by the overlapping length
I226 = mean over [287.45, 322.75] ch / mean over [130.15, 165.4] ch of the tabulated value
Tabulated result 1.0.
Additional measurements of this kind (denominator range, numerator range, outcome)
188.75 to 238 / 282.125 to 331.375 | 1.23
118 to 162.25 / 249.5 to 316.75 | 1.00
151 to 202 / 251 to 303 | 1.01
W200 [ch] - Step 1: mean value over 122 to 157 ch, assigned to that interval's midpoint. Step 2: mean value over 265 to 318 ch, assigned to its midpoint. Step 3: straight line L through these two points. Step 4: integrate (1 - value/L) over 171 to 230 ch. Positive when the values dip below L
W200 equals 5.3 ch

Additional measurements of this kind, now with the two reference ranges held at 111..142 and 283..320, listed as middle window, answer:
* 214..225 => 2.69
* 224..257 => 10.00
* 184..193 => 0.12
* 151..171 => -0.32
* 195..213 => -0.28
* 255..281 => -0.27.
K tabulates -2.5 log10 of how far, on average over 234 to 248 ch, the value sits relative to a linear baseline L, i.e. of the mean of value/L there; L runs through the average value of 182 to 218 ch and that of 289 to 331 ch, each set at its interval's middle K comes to 0.46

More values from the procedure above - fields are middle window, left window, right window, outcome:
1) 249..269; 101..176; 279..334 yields 0.020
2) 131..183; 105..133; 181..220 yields -0.039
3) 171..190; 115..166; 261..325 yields 0.009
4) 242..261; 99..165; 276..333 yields 0.111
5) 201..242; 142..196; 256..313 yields 0.317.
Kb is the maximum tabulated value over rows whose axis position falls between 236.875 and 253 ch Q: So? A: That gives 129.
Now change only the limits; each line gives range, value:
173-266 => 156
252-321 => 151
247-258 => 147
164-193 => 144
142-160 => 145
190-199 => 141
